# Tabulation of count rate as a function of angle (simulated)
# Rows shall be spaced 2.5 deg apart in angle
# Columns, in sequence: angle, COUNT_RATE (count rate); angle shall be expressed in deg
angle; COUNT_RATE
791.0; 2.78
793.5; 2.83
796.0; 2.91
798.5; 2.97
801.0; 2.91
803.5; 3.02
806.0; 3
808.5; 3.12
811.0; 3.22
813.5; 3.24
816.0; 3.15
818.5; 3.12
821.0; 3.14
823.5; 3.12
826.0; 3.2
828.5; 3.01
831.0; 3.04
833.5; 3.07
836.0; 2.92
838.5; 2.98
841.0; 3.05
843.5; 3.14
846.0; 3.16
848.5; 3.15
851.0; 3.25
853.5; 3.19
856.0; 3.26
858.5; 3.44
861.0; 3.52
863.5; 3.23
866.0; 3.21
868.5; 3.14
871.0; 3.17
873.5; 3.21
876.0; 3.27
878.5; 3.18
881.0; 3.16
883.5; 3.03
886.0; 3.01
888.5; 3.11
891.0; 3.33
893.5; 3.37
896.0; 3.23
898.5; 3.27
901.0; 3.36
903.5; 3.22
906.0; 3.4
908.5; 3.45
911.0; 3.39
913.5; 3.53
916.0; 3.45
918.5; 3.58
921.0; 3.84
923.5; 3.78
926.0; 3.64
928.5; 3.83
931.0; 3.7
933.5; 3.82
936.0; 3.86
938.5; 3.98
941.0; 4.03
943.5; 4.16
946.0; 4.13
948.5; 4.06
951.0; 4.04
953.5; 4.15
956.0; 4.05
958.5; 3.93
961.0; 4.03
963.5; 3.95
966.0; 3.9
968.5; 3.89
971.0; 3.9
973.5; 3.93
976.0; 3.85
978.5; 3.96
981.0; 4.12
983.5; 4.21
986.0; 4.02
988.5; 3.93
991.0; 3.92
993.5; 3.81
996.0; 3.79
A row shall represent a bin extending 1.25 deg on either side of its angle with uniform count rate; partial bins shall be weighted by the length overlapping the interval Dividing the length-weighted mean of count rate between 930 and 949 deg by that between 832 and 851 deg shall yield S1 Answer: 1.29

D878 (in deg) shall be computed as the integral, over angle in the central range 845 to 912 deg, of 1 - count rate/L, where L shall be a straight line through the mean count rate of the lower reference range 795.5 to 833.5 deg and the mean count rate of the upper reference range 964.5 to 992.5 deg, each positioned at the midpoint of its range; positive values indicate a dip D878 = 3.4 deg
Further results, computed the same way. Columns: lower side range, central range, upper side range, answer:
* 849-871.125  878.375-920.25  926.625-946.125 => 3.4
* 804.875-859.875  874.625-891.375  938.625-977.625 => 1.6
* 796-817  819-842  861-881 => 0.5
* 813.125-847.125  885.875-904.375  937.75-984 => 1.5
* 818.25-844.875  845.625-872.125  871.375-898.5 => -1.0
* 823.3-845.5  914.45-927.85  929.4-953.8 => 0.5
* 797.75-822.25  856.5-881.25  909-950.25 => 1.3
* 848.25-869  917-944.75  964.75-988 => -1.0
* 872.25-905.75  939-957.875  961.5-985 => -1.7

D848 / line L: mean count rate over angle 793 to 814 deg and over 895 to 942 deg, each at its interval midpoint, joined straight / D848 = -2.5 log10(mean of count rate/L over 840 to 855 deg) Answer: 0.03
